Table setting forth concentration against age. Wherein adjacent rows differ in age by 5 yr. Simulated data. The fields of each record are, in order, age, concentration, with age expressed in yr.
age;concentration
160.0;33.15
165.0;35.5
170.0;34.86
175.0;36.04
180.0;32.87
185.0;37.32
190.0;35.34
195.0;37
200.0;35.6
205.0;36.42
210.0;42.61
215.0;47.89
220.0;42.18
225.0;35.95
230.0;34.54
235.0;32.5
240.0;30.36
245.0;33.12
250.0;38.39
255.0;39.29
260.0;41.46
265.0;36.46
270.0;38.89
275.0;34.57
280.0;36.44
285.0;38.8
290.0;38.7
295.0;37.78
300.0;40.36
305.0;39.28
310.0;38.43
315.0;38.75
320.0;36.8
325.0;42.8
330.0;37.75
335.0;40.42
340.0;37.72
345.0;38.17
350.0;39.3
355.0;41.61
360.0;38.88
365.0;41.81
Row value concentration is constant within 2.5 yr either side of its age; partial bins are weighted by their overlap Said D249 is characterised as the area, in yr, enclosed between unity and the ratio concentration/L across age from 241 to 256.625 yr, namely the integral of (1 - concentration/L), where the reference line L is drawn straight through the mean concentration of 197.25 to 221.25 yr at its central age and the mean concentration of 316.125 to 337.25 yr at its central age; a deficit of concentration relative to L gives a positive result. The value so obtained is 1.6 yr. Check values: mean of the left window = 40.8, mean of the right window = 39.4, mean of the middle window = 36.2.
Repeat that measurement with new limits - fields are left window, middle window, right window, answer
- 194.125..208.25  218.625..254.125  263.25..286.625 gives 1.5 yr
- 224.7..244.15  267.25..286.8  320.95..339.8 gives -0.6 yr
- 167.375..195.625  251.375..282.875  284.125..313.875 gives 0.1 yr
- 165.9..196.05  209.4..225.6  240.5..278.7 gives -3.0 yr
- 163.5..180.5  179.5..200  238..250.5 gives -0.8 yr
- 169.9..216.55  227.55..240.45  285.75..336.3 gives 1.8 yr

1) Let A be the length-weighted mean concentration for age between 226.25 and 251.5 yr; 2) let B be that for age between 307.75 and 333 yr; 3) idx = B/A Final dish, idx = 1.2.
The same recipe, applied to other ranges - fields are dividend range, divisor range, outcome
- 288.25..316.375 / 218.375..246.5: 1.12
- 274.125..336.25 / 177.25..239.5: 1.04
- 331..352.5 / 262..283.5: 1.05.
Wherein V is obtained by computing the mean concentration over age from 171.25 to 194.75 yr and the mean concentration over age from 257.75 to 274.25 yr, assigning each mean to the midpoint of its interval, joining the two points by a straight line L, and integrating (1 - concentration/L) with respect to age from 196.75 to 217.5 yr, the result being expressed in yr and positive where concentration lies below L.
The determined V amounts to -2.3 yr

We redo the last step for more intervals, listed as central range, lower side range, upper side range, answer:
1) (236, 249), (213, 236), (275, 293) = 2.0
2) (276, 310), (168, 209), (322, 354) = 0.0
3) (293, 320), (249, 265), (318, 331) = 0.4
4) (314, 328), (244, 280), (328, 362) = -0.3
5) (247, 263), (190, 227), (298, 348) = -0.1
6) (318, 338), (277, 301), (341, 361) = -0.3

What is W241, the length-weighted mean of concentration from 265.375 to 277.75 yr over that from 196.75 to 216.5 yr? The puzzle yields 0.91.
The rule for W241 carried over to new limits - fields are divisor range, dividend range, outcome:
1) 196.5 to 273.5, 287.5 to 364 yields 1.04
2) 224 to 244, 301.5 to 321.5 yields 1.16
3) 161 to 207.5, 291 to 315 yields 1.09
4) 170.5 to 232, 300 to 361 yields 1.04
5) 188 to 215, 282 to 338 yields 1.02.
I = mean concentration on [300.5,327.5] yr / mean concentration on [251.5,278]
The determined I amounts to 1.03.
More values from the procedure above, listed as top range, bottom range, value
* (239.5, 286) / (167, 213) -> 1.01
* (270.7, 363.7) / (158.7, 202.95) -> 1.10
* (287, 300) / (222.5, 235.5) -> 1.12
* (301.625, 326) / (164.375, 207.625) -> 1.09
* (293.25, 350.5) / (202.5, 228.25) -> 0.95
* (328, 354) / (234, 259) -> 1.10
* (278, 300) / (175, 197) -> 1.07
